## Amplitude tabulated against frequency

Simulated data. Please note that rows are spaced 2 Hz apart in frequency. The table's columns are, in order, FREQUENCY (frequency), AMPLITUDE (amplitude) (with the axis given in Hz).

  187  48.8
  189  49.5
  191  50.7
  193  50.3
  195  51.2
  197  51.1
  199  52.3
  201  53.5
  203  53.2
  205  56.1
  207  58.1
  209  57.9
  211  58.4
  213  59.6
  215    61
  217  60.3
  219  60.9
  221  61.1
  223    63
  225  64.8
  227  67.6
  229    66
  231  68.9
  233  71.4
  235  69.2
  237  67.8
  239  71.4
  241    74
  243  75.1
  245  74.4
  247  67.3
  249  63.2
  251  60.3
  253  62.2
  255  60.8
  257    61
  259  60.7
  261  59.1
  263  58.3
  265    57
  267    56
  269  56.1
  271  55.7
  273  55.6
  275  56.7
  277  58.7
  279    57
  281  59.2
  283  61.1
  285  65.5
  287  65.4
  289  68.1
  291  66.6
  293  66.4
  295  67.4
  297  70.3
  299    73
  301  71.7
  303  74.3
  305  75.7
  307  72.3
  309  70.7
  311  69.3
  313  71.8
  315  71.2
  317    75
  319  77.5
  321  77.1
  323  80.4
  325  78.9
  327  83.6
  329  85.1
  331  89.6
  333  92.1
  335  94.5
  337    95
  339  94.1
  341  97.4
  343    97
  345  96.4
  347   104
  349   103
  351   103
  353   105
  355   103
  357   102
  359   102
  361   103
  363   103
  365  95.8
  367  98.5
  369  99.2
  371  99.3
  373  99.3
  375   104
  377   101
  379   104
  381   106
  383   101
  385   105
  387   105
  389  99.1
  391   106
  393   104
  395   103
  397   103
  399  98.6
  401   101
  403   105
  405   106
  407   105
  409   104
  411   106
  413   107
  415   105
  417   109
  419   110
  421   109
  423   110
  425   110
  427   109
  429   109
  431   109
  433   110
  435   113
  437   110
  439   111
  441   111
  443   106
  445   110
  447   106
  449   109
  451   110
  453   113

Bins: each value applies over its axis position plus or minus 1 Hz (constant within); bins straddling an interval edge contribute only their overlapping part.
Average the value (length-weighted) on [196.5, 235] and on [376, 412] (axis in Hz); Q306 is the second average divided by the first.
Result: 1.7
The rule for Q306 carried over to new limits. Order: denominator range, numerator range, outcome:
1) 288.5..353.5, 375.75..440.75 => 1.29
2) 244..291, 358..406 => 1.68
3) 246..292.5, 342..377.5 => 1.67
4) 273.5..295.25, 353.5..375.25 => 1.61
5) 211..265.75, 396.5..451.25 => 1.67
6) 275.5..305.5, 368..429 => 1.57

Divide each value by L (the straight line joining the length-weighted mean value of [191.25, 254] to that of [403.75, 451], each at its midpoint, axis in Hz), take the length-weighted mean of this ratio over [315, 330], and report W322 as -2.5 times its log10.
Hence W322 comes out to 0.08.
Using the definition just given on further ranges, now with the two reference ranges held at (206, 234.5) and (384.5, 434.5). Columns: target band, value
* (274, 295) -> 0.23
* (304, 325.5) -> 0.14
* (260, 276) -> 0.28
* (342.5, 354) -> -0.11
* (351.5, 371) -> -0.07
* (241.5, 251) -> -0.01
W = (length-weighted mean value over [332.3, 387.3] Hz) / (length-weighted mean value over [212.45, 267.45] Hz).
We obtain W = 1.56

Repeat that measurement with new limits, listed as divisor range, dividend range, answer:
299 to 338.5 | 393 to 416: 1.31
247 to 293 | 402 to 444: 1.79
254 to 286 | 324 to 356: 1.62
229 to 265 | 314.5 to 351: 1.35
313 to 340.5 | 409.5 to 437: 1.30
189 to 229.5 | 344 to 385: 1.77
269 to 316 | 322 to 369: 1.45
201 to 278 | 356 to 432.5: 1.67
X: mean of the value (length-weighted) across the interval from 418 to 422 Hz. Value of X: 110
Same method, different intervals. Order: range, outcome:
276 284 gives 59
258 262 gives 59.9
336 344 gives 95.9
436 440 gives 110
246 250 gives 65.2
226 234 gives 68.5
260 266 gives 58.1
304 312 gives 72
